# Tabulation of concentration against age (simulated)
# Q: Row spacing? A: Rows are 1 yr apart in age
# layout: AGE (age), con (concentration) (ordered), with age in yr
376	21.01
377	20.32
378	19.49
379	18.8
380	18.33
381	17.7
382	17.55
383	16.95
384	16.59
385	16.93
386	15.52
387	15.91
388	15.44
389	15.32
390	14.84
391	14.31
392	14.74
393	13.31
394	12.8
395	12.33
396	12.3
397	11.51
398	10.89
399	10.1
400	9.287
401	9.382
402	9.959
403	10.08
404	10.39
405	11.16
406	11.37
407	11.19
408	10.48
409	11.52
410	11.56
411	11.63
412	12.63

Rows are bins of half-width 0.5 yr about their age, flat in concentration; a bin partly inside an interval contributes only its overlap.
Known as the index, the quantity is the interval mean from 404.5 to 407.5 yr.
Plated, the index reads 11.2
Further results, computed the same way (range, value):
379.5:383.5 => 17.6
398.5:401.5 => 9.59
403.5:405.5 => 10.8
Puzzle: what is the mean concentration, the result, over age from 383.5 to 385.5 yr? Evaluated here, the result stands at 16.8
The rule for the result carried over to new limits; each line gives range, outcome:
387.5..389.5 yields 15.4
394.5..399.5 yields 11.4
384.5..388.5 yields 15.9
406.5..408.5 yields 10.8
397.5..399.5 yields 10.5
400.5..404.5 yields 9.95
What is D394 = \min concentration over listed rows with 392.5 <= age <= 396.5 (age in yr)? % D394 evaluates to 12.3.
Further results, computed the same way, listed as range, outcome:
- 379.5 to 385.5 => 16.59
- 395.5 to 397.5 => 11.51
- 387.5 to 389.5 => 15.32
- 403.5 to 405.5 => 10.39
